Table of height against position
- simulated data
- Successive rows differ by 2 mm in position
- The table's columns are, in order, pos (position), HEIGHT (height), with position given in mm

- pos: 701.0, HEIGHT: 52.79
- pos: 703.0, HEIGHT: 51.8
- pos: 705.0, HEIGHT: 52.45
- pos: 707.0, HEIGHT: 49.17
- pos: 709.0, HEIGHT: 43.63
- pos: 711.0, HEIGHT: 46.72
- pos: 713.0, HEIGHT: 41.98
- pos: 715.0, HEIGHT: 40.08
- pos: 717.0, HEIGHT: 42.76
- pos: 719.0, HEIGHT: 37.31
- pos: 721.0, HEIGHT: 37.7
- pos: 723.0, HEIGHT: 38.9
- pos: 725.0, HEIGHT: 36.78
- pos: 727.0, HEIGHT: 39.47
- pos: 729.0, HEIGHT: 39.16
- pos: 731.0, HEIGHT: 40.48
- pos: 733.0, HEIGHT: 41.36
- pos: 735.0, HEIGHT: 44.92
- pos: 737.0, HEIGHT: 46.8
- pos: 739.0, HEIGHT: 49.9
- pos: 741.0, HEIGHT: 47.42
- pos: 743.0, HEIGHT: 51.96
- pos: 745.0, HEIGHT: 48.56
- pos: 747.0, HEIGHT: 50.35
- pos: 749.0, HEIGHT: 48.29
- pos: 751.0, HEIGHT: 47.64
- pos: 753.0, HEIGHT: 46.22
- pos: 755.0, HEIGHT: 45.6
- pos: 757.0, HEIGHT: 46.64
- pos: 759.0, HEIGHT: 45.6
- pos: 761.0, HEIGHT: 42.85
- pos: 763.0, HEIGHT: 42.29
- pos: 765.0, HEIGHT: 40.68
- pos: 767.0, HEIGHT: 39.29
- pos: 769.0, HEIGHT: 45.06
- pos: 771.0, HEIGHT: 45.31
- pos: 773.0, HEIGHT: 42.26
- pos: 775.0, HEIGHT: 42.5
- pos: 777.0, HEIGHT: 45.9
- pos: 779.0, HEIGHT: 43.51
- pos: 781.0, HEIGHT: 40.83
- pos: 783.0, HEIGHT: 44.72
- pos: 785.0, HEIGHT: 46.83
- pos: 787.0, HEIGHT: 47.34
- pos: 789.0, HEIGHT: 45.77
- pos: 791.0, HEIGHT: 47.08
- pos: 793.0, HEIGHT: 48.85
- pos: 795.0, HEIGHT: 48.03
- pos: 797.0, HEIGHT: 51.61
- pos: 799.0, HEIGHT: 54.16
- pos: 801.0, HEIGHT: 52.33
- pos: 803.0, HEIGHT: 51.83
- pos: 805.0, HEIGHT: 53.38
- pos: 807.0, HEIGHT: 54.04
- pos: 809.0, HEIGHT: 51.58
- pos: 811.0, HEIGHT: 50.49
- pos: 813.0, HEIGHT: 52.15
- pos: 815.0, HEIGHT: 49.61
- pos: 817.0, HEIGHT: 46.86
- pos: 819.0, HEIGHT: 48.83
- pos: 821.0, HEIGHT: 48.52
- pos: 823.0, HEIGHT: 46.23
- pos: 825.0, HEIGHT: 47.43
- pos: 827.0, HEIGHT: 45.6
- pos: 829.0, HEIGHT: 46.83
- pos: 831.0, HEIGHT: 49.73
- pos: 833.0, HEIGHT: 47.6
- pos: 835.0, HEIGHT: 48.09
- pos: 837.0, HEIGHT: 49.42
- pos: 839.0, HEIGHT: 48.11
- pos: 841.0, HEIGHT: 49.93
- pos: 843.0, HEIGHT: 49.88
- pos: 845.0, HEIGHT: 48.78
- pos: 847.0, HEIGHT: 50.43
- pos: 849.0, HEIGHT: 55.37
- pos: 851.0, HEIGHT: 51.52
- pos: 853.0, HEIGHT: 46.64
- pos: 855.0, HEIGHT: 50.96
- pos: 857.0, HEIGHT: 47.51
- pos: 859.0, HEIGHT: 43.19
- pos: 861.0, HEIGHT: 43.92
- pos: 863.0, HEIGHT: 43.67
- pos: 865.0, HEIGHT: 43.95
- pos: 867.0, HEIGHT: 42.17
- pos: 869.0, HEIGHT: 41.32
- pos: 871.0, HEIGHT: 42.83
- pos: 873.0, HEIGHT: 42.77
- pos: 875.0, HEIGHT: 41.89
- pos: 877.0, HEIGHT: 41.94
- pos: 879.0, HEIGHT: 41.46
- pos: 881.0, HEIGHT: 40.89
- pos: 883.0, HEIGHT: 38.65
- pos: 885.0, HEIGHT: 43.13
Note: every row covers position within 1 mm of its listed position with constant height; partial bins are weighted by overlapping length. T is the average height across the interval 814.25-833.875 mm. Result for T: 47.7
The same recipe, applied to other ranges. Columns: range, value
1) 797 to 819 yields 51.5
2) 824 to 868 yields 47.8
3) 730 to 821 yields 47.1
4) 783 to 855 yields 49.4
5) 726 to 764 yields 45.6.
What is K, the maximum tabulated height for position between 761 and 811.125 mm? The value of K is 54.16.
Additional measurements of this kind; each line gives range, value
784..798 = 51.61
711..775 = 51.96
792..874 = 55.37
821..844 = 49.93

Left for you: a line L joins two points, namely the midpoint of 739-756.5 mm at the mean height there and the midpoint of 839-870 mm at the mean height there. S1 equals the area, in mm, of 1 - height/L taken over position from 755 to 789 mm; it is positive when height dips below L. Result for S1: 2.9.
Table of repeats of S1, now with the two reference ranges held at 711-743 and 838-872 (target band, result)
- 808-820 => -1.2 mm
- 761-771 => 0.3 mm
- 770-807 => -2.5 mm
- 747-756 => -0.9 mm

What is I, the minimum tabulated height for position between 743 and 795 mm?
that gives 39.29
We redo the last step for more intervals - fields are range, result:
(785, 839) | 45.6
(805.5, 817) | 46.86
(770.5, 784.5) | 40.83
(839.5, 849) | 48.78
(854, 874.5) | 41.32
